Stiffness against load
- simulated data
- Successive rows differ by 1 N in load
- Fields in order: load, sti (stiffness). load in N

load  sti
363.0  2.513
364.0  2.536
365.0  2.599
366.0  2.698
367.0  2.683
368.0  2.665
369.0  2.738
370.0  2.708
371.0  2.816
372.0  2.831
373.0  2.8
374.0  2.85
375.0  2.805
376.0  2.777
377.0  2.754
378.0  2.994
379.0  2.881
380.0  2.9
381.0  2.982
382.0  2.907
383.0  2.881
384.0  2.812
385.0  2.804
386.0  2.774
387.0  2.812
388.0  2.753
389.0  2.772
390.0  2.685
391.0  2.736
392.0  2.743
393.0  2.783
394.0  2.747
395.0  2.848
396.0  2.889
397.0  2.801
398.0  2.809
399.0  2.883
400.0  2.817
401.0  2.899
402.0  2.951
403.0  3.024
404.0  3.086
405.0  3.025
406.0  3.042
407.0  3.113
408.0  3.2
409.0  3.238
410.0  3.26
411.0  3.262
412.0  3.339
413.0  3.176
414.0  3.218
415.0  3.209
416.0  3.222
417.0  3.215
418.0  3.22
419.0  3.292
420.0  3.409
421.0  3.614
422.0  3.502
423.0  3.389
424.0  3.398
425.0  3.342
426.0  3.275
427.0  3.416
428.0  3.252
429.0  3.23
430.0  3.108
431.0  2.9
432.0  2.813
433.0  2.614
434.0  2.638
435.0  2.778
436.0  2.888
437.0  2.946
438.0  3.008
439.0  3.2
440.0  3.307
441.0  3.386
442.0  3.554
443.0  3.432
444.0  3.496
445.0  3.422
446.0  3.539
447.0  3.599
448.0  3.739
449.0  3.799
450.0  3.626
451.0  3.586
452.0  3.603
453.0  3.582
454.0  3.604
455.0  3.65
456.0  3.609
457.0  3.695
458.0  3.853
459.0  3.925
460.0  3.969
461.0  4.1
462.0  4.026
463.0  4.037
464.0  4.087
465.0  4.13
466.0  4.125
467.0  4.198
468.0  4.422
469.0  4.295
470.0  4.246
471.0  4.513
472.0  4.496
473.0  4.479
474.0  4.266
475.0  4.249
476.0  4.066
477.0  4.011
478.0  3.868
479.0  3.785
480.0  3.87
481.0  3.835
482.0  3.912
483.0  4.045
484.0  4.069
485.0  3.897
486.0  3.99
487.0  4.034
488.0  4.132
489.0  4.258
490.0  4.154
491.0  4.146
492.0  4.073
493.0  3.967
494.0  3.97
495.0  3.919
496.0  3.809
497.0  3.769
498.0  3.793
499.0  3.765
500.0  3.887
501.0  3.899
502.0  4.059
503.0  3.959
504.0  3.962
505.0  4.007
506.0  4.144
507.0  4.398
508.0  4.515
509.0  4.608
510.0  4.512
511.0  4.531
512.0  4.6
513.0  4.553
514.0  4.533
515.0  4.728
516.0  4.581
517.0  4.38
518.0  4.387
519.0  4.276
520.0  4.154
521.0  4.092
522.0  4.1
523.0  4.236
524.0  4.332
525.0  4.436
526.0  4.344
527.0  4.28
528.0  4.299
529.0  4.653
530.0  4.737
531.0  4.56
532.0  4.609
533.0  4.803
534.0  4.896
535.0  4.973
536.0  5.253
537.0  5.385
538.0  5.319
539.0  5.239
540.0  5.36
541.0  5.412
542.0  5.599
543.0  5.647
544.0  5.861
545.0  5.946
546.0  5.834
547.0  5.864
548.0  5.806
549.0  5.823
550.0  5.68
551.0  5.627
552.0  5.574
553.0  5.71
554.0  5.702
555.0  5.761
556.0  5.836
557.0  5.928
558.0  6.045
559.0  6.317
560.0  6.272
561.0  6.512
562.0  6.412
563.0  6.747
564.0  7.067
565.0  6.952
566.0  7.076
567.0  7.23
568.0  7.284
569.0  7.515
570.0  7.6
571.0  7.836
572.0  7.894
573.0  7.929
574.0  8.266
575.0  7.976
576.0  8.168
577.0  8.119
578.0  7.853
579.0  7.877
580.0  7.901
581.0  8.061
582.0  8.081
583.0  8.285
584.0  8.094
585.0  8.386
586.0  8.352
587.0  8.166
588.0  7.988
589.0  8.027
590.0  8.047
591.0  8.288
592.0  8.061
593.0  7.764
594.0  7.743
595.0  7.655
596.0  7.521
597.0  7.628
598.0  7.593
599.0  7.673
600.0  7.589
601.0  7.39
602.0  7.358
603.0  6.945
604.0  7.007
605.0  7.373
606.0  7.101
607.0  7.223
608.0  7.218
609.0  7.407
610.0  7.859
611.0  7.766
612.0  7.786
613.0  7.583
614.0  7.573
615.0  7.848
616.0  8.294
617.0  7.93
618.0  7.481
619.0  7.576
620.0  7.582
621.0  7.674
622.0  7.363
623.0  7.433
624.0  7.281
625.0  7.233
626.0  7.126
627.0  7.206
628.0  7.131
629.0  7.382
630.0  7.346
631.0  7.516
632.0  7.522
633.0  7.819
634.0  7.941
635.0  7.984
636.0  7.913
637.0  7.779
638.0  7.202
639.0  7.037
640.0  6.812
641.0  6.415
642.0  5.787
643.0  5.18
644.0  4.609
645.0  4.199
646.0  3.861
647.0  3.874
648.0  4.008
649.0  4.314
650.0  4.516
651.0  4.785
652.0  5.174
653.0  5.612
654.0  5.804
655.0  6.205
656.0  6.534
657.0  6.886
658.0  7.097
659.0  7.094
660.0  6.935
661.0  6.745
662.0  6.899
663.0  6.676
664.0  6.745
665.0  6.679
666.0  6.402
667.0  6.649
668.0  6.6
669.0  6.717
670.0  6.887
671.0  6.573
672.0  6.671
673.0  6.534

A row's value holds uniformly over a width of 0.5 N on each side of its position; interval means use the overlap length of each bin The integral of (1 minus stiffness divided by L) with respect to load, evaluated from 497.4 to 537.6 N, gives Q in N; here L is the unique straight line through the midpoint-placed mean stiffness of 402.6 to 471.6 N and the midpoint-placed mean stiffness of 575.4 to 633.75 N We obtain 7.9 N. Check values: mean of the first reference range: 3.47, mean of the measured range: 4.41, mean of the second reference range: 7.68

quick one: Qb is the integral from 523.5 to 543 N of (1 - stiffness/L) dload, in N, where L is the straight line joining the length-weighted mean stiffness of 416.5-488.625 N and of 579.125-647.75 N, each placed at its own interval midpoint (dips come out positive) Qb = 2.22 N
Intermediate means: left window 3.66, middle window 4.89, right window 7.34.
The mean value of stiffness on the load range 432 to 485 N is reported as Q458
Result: 3.75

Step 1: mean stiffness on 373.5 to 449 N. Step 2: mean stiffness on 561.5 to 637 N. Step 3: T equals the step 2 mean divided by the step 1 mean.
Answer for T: 2.48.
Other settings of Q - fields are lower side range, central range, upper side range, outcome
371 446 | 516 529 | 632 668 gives 0.7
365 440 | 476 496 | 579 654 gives 2.6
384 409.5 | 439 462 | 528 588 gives 2.6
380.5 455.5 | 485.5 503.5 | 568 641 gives 3.7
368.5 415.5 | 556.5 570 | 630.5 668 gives -4.2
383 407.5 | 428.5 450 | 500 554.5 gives 1.8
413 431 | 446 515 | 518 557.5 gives 2.7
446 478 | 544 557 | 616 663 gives -1.2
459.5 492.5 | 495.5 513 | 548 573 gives 2.8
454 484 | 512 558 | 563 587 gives 9.7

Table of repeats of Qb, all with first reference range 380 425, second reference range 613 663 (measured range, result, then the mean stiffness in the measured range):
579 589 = -4.0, 8.13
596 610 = -2.9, 7.37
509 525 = 1.3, 4.41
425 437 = 1.6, 3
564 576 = -4.2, 7.6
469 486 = 0.3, 4.1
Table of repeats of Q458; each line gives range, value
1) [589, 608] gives 7.56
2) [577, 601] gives 7.93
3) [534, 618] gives 7.03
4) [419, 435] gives 3.18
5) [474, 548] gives 4.45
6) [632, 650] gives 6.04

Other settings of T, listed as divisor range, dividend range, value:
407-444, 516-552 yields 1.55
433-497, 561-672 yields 1.87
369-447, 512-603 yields 2.08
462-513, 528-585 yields 1.56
